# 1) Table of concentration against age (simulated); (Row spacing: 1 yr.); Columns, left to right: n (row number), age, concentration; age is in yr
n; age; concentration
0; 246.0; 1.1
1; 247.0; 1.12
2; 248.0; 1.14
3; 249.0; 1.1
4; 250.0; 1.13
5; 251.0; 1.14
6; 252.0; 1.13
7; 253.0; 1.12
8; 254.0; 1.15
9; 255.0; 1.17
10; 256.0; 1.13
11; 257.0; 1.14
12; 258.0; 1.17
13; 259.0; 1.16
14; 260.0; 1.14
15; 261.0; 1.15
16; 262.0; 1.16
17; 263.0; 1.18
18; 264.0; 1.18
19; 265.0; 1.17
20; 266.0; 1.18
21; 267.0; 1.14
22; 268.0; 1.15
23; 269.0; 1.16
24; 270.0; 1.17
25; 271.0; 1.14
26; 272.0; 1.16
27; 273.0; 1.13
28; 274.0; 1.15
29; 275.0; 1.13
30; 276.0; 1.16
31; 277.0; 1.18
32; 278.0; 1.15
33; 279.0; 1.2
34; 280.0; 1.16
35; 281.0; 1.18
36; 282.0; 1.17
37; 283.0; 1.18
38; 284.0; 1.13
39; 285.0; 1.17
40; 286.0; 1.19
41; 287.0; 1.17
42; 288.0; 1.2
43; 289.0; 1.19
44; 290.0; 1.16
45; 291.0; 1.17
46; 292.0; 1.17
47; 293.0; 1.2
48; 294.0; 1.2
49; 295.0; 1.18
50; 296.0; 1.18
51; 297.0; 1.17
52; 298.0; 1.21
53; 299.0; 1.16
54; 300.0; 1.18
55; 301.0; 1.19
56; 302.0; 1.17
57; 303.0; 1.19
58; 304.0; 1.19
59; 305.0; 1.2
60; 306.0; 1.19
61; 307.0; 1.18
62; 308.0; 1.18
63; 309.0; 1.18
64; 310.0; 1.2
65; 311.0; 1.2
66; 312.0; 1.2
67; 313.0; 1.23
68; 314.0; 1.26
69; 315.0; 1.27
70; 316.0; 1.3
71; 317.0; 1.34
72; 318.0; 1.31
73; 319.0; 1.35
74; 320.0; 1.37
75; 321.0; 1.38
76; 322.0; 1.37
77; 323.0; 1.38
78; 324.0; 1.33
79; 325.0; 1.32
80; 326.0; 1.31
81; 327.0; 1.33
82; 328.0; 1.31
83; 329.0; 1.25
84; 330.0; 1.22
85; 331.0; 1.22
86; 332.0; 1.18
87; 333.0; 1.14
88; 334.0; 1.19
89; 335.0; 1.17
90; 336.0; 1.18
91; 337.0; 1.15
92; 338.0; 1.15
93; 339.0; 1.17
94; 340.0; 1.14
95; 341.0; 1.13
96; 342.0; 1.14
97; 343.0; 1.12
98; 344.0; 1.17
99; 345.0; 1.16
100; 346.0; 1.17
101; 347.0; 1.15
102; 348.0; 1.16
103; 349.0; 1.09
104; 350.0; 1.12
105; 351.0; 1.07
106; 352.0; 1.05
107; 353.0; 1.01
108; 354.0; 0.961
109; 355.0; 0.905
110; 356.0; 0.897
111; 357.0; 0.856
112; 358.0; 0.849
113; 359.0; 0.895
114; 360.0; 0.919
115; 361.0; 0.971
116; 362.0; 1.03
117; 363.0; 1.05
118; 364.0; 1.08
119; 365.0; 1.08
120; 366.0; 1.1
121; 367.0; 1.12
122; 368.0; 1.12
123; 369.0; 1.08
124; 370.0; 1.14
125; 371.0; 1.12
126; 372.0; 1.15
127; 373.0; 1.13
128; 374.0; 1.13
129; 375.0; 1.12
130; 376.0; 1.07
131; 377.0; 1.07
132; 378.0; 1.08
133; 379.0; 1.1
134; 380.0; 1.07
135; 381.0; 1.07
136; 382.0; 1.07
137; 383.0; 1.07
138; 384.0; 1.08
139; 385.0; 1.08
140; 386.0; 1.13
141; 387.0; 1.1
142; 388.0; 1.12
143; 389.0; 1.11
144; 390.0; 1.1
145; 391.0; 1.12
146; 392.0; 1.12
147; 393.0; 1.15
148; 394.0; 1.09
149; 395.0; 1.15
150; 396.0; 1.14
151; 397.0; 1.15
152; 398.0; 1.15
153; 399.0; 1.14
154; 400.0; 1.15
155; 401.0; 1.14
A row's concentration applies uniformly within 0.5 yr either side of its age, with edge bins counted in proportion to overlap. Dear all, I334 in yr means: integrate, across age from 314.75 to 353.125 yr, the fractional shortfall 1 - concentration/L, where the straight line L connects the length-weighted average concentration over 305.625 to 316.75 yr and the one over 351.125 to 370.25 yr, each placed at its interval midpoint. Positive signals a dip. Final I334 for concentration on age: -3.2 yr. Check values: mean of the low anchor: 1.22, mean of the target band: 1.22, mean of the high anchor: 1.01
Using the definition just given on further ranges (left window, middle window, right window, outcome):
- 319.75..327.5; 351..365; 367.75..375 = 2.6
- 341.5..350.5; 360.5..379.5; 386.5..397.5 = 0.7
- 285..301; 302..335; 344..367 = -4.0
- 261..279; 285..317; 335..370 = -2.1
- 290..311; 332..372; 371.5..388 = 1.7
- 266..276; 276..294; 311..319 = 0.2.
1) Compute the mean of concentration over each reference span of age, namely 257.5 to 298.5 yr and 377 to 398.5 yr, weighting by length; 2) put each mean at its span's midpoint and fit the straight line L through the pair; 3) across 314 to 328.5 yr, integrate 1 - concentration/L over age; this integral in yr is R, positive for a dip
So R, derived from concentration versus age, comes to -2.4 yr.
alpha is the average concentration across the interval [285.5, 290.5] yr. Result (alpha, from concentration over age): 1.18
